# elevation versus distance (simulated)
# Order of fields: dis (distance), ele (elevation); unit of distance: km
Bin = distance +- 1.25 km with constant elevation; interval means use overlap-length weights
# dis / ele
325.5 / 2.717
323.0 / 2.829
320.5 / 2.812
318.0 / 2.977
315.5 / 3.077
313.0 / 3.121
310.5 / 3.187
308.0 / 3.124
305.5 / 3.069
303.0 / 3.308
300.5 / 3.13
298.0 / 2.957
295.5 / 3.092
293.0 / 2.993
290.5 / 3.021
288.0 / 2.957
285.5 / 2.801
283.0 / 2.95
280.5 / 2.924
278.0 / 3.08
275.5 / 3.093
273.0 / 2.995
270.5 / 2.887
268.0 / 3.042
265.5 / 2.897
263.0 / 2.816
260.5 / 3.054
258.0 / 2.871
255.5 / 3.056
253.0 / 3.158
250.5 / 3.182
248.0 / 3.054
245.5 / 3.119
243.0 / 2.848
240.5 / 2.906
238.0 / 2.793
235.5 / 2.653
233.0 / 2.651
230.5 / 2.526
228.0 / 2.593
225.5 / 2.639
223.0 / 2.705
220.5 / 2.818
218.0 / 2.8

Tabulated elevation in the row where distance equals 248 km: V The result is 3.054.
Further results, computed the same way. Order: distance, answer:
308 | 3.124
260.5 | 3.054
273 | 2.995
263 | 2.816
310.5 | 3.187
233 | 2.651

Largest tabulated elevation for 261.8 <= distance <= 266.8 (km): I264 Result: 2.897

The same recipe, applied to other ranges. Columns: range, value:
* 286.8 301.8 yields 3.13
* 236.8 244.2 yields 2.906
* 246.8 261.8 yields 3.182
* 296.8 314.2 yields 3.308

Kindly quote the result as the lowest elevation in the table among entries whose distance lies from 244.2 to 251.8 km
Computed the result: 3.054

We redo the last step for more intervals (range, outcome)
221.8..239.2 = 2.526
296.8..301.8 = 2.957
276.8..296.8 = 2.801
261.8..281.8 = 2.816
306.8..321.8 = 2.812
